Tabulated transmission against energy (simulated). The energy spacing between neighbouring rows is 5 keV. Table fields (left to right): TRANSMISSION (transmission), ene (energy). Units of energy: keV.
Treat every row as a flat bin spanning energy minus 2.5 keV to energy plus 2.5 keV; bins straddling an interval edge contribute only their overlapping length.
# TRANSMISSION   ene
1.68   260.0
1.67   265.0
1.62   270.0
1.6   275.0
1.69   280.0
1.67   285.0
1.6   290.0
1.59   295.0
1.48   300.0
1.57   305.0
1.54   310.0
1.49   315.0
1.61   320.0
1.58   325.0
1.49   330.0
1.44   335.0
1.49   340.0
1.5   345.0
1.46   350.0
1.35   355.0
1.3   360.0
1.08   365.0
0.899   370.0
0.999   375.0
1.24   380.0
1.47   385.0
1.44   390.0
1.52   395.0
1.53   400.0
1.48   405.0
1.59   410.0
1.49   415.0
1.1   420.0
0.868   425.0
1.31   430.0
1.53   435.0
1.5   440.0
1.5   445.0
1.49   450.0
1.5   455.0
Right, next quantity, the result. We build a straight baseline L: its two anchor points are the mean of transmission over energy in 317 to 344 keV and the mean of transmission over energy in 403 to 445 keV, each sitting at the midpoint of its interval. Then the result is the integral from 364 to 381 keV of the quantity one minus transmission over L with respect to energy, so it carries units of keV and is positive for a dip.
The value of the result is 4.9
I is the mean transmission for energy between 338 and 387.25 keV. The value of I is 1.28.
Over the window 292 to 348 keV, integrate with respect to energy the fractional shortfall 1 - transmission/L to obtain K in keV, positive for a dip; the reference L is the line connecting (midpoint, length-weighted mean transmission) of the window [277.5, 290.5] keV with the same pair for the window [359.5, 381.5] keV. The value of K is -4.5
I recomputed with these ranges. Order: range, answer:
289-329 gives 1.55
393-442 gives 1.39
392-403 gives 1.52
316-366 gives 1.44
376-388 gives 1.31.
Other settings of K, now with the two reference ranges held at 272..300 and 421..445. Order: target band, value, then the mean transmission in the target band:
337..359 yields 0.7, 1.44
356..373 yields 4.0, 1.11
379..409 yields -1.6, 1.46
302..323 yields 0.1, 1.55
